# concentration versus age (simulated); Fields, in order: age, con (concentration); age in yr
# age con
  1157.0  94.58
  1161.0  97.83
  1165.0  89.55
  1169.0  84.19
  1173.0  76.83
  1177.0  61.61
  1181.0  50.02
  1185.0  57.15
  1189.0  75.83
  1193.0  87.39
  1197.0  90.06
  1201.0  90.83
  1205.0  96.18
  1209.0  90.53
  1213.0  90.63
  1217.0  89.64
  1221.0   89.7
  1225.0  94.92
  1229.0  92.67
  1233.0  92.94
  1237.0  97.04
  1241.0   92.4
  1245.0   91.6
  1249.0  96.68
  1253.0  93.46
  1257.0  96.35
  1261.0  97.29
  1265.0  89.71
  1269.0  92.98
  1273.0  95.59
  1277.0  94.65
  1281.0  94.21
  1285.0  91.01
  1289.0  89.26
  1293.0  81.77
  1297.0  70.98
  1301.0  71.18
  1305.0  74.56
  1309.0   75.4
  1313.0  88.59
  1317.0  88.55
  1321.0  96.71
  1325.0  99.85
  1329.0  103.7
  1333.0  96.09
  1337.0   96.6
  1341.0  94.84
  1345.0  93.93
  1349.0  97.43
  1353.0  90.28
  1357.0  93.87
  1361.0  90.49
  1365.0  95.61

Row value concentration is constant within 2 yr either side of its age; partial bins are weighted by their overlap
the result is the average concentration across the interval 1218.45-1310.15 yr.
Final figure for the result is 89.5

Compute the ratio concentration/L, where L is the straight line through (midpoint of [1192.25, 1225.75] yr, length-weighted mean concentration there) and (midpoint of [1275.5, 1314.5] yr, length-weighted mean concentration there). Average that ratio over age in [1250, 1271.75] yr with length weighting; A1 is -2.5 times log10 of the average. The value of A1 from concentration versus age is -0.10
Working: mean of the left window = 91.1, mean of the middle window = 94.1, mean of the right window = 82.9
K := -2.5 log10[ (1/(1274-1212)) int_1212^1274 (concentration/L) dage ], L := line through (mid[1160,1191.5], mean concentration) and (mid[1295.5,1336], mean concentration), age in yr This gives -0.17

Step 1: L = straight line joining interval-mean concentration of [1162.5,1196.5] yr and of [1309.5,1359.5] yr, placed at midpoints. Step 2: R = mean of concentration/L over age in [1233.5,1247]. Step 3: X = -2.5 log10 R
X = -0.14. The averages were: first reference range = 73.9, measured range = 93.6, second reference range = 94.4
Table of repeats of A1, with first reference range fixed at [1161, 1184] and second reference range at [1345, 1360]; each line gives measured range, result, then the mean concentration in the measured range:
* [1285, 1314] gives 0.110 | 79.3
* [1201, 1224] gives -0.168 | 91.4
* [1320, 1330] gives -0.107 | 100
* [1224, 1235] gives -0.165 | 93.4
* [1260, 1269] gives -0.110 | 93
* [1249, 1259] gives -0.151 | 95.3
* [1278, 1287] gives -0.083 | 92.8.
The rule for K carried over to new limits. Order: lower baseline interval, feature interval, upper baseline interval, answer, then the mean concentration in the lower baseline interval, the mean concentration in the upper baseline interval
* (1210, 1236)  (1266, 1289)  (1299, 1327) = -0.07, 91.9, 85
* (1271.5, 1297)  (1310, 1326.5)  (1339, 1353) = 0.00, 89.4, 94.7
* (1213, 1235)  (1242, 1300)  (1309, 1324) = 0.00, 91.9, 89.7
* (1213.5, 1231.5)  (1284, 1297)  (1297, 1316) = -0.06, 91.7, 77.3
